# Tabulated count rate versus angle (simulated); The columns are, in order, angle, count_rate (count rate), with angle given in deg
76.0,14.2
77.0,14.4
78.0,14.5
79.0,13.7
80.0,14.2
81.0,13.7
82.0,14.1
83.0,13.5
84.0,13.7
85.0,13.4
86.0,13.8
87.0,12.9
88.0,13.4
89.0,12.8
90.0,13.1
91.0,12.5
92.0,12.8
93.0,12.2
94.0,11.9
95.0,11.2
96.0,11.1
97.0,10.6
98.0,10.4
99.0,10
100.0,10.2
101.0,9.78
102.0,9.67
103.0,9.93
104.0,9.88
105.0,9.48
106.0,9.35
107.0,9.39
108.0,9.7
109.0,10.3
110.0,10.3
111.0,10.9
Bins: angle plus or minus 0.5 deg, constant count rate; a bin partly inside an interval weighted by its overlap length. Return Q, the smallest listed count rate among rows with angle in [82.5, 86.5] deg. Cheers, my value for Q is 13.4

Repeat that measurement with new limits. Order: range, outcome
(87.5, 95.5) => 11.2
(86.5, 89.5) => 12.8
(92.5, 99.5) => 10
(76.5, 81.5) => 13.7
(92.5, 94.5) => 11.9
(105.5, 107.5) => 9.35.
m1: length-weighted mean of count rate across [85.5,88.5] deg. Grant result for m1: 13.4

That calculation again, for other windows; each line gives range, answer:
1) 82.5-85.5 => 13.5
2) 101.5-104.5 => 9.83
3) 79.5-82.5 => 14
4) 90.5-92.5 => 12.7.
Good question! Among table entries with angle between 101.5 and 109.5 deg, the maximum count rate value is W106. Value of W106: 10.3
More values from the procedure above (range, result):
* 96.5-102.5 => 10.6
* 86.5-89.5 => 13.4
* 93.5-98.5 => 11.9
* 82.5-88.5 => 13.8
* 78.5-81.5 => 14.2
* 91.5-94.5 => 12.8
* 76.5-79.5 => 14.5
